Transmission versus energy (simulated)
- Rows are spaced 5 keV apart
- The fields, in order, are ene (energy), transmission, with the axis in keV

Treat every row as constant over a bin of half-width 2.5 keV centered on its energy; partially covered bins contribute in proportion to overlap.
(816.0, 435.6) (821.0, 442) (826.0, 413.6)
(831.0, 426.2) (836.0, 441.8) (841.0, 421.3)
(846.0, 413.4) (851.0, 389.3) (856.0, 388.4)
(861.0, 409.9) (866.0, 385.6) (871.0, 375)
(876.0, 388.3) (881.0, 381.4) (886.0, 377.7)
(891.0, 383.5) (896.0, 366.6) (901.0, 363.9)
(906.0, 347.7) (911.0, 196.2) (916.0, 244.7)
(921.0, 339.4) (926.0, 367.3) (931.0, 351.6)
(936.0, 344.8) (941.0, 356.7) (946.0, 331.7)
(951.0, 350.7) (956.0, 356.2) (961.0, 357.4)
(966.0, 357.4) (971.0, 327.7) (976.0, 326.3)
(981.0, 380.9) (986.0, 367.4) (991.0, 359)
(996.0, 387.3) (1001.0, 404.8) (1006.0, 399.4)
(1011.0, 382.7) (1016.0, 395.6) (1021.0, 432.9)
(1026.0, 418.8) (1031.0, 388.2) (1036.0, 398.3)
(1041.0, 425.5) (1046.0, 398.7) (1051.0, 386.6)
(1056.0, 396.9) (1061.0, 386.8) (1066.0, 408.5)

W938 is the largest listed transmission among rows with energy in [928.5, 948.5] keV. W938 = 356.7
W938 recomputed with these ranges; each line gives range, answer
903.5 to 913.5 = 347.7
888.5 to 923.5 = 383.5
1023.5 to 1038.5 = 418.8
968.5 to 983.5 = 380.9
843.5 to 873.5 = 413.4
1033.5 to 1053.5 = 425.5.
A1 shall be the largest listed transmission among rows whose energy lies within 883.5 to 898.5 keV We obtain 383.5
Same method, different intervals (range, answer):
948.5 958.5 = 356.2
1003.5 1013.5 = 399.4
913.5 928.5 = 367.3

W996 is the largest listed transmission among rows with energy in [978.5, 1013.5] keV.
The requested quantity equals 404.8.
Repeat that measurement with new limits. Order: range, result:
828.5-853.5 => 441.8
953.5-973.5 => 357.4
